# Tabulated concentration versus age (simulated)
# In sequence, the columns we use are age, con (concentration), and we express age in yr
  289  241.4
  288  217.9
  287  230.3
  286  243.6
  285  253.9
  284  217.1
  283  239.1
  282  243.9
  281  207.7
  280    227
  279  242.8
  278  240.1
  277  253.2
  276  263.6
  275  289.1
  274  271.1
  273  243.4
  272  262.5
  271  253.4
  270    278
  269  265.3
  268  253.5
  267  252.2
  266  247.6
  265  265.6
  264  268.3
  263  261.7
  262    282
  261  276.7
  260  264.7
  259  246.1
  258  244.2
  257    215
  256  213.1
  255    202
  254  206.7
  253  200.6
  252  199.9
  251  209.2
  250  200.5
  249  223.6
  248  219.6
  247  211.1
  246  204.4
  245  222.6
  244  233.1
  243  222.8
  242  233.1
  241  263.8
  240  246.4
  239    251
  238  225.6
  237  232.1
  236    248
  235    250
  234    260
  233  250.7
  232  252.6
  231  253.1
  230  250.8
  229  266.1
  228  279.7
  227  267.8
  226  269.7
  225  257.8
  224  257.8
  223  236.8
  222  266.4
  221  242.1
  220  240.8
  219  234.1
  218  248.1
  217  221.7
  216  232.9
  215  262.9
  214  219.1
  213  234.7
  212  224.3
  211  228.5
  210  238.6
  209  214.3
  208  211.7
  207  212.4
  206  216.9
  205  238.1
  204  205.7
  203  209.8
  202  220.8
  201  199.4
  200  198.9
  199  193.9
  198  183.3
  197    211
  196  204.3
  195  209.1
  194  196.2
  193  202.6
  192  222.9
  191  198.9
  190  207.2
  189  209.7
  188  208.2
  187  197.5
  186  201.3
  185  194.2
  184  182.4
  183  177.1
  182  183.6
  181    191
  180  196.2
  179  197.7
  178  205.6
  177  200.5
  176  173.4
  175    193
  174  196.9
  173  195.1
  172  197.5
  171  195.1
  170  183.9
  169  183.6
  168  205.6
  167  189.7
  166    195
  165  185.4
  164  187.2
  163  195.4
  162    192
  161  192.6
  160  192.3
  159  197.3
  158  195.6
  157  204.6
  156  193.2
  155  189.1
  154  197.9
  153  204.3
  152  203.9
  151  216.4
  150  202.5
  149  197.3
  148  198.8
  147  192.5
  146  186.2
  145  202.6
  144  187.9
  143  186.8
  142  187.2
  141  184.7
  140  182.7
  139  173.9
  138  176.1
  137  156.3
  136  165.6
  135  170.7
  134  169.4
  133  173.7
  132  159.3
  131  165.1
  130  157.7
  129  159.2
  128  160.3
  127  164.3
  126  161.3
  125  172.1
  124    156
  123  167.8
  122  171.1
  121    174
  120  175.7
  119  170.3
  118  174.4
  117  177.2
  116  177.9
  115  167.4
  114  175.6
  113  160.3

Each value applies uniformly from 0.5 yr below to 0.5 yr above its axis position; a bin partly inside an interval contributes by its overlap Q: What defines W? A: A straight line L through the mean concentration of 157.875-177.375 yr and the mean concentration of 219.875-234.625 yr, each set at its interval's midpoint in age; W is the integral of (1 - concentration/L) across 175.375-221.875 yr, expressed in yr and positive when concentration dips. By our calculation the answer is 3.0 yr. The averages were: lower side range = 192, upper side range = 257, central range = 211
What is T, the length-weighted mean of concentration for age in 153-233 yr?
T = 213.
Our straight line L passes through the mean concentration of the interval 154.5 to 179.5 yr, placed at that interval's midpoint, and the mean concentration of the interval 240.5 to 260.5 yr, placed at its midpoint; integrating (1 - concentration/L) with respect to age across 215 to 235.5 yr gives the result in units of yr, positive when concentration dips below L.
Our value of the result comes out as -3.7 yr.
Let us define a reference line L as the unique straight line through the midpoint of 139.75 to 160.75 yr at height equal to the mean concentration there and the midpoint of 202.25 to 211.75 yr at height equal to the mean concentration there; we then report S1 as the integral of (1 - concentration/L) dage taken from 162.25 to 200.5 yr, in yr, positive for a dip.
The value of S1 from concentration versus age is 2.3 yr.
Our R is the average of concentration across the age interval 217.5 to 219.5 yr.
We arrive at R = 241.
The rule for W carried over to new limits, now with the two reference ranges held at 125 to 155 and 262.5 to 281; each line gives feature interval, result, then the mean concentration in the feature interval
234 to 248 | 0.2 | 235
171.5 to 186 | 0.8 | 192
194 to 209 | 0.6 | 208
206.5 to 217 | -0.3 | 228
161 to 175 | 0.3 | 193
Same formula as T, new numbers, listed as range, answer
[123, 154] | 179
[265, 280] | 257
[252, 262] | 231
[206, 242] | 244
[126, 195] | 189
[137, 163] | 193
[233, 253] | 229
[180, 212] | 206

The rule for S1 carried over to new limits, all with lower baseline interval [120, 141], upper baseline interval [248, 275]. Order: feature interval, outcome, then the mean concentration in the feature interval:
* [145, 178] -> -1.8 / 195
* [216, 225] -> -1.0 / 244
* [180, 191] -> 0.2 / 195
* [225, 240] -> -1.8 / 254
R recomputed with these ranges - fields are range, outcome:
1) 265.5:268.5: 251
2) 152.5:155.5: 197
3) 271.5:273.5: 253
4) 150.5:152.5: 210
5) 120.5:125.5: 168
